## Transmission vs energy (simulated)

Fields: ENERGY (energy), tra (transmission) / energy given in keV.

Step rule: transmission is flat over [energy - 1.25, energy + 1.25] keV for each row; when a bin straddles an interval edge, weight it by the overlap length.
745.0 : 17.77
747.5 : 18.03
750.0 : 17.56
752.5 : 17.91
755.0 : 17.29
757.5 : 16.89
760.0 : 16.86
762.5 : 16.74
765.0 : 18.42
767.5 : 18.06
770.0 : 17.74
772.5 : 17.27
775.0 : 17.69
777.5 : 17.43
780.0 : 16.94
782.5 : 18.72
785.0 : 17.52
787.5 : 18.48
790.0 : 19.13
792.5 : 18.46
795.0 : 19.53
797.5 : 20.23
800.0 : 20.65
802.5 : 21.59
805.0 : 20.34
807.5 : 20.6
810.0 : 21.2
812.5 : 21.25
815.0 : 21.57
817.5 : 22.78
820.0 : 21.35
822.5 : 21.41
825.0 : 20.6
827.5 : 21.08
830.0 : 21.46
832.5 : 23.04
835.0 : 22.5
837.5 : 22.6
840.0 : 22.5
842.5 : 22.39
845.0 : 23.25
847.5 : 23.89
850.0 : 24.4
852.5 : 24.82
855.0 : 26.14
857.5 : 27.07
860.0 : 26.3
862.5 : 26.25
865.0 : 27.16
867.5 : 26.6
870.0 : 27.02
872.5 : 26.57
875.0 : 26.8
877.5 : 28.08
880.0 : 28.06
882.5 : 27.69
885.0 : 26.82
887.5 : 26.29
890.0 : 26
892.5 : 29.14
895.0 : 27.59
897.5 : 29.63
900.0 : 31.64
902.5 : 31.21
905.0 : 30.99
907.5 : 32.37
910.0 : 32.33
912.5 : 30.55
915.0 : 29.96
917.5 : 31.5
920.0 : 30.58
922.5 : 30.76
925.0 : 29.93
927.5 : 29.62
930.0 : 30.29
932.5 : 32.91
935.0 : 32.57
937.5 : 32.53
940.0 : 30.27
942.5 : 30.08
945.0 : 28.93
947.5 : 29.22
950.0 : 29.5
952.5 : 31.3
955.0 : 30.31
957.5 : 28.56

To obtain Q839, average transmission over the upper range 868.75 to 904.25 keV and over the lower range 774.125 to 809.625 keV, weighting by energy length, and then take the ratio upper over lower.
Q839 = 1.47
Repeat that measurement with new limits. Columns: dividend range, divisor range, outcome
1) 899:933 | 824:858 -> 1.34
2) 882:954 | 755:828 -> 1.56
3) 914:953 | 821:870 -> 1.28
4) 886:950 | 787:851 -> 1.41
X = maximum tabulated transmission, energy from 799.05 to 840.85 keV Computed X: 23.04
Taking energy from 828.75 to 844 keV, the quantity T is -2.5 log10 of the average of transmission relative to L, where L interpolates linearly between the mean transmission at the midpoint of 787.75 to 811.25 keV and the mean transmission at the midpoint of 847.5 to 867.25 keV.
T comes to 0.065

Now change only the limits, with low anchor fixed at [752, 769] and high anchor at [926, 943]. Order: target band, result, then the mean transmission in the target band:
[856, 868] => -0.05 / 26.7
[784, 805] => 0.03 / 19.5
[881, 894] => 0.01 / 27.2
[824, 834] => 0.06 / 21.6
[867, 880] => -0.03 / 27.1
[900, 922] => -0.07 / 31.2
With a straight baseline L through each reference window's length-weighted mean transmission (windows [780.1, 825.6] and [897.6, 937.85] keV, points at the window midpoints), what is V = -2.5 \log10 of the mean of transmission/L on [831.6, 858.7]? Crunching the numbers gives 0.02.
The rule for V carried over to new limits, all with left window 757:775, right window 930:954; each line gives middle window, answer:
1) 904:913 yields -0.12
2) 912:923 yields -0.06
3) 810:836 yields 0.00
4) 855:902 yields -0.06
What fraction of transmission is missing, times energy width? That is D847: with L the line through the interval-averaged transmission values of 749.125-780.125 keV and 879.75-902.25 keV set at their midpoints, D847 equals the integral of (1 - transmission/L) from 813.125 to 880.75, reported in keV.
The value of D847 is 0.80 keV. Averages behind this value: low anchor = 17.5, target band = 24.2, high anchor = 28.2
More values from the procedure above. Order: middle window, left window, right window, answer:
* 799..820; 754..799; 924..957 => -0.8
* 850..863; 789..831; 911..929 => -0.6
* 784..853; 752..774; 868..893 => 2.1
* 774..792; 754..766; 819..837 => 0.7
